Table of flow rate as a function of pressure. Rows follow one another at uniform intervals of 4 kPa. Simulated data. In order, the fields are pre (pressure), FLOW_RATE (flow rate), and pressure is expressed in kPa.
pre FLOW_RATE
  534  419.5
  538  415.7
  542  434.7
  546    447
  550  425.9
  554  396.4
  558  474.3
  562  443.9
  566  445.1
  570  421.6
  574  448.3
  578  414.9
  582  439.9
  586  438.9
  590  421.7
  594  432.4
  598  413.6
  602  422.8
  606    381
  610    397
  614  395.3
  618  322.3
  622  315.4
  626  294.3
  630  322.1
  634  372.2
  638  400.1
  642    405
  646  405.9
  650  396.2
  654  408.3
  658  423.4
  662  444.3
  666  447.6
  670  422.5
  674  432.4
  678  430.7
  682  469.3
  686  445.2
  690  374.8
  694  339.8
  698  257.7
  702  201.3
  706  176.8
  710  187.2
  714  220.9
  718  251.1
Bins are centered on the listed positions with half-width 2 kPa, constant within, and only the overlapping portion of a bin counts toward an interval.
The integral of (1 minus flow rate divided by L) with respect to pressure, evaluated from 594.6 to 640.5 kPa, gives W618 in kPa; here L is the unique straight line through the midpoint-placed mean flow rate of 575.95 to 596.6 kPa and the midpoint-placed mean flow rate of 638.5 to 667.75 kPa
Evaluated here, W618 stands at 5.9 kPa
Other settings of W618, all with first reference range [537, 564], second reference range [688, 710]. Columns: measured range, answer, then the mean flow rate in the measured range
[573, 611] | -3.4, 421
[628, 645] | -2.2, 377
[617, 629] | 1.4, 311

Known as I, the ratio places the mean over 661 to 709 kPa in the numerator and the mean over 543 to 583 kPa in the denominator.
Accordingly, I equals 0.84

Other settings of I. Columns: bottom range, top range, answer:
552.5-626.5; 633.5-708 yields 0.93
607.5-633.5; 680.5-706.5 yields 0.96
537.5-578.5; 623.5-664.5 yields 0.89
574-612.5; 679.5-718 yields 0.71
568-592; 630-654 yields 0.91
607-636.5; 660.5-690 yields 1.26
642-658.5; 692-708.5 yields 0.60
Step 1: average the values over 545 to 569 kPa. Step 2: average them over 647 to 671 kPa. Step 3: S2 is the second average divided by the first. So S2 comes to 0.97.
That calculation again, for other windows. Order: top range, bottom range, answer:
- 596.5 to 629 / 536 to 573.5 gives 0.84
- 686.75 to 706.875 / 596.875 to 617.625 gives 0.72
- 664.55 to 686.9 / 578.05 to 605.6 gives 1.04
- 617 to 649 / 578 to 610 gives 0.85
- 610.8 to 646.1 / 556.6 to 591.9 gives 0.82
